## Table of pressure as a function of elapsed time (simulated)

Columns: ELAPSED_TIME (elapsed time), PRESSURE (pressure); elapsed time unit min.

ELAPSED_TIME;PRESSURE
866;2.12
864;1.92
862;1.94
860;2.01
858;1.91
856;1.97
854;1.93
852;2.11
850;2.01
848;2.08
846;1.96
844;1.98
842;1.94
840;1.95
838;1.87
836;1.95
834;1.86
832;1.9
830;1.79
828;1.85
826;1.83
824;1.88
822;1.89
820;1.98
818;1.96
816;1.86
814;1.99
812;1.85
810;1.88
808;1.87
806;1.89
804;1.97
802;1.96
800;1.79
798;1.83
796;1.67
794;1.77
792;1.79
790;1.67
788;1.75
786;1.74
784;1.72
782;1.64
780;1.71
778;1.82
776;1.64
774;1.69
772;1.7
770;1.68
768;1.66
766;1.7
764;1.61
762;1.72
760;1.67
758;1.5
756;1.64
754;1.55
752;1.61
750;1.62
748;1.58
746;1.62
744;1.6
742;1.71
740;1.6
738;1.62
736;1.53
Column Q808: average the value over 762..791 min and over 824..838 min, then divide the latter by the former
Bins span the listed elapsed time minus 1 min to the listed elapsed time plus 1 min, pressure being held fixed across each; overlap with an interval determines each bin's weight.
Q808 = 1.10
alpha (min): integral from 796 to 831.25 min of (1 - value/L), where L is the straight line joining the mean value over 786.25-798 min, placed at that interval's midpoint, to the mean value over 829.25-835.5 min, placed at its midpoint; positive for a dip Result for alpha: -1.5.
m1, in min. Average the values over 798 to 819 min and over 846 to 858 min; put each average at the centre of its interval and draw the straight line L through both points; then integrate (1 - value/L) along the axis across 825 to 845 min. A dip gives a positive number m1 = 0.7 min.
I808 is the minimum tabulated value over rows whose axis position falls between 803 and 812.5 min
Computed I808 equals 1.85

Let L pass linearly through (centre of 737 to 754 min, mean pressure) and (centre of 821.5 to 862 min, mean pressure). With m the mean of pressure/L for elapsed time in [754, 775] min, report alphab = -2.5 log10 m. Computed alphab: 0.02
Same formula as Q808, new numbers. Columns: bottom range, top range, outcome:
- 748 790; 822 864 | 1.16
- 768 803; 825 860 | 1.11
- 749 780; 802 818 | 1.15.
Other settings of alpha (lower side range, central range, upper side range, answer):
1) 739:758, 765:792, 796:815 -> 0.7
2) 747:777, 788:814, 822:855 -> -0.6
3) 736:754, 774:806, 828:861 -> 0.0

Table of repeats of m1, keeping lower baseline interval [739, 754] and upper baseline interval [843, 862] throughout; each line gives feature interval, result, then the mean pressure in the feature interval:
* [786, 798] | 0.3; 1.74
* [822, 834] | 0.3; 1.85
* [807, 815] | -0.2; 1.9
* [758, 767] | 0.1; 1.66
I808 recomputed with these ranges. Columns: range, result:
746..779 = 1.5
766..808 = 1.64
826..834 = 1.79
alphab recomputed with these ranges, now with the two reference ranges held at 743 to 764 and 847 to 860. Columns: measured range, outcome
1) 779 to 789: 0.01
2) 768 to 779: -0.01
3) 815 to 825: -0.02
